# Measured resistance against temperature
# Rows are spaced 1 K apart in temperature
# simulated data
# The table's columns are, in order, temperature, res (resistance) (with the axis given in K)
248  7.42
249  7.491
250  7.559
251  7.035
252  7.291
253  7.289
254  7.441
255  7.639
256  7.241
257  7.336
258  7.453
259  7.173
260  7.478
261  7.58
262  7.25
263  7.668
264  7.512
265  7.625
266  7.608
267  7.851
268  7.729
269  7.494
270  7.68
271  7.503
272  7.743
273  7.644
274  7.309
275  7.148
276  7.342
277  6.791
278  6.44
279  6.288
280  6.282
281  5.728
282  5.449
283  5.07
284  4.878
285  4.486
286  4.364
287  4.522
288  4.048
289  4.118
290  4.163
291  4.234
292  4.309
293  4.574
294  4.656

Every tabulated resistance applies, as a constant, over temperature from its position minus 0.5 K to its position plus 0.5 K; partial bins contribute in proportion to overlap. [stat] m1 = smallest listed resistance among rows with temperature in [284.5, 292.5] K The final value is 4.048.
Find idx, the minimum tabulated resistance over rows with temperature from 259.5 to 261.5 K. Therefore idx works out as 7.478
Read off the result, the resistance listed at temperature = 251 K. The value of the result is 7.035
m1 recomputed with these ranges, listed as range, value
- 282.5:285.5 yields 4.486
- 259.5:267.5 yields 7.25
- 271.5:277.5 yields 6.791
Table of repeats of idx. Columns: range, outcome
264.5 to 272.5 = 7.494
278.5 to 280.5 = 6.282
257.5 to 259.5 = 7.173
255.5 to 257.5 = 7.241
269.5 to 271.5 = 7.503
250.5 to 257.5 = 7.035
